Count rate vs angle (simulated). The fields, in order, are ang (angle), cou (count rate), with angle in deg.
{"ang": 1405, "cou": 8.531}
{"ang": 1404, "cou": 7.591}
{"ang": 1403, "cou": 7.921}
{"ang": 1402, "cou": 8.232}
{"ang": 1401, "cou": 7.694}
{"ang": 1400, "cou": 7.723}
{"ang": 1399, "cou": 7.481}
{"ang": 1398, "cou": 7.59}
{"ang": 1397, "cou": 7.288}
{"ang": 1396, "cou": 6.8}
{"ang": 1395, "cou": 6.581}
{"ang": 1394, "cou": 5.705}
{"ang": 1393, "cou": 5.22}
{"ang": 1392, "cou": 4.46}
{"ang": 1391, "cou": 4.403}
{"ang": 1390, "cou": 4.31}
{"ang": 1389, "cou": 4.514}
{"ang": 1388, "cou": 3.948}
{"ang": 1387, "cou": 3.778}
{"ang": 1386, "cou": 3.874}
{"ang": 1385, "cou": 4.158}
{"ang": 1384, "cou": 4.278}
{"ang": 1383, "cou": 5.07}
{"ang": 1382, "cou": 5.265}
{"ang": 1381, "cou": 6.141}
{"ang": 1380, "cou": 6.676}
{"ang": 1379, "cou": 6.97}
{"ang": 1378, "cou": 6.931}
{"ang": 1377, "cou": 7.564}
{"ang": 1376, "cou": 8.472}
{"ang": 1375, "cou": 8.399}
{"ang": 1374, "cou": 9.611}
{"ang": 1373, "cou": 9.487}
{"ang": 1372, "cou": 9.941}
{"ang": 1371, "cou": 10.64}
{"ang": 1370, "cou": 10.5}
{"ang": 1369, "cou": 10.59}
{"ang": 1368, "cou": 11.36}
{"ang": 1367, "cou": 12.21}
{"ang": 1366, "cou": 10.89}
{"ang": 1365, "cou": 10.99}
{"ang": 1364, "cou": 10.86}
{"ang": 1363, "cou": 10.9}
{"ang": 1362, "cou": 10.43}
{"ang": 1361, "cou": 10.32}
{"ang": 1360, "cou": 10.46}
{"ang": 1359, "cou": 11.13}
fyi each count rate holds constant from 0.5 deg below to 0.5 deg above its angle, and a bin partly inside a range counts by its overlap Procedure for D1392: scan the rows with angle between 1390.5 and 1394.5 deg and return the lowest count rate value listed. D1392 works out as 4.403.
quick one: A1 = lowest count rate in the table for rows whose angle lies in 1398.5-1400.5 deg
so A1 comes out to 7.481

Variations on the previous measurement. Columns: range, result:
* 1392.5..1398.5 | 5.22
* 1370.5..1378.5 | 6.931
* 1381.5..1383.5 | 5.07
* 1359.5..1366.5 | 10.32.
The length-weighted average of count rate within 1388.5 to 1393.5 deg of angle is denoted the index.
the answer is 4.58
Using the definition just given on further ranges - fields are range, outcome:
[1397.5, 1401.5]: 7.62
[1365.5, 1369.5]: 11.3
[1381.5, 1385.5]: 4.69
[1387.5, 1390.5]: 4.26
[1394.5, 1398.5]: 7.06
